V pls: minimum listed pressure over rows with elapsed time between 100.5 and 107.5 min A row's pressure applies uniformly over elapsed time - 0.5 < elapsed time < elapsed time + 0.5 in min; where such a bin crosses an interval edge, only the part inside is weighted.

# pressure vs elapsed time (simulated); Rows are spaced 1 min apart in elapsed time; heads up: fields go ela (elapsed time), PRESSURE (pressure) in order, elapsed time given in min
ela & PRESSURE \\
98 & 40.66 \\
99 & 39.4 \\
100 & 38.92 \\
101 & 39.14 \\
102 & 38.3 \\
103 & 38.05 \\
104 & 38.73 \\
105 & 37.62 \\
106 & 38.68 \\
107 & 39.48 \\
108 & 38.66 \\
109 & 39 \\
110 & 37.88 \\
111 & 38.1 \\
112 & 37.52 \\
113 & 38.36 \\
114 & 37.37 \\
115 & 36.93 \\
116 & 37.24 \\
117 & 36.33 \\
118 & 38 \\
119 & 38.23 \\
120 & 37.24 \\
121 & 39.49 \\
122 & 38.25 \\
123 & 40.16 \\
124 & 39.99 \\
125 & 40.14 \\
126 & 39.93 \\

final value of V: 37.62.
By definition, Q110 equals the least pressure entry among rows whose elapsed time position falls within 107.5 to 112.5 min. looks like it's 37.52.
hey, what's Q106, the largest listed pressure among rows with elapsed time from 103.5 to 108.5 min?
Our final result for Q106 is 39.48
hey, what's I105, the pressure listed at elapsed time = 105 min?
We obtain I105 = 37.62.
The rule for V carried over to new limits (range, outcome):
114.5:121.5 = 36.33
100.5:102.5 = 38.3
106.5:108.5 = 38.66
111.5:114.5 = 37.37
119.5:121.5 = 37.24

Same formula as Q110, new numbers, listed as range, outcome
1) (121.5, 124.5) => 38.25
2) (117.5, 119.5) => 38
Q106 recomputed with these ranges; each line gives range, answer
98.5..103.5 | 39.4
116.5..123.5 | 40.16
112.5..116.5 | 38.36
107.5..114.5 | 39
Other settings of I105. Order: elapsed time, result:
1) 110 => 37.88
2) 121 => 39.49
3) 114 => 37.37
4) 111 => 38.1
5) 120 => 37.24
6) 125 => 40.14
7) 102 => 38.3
